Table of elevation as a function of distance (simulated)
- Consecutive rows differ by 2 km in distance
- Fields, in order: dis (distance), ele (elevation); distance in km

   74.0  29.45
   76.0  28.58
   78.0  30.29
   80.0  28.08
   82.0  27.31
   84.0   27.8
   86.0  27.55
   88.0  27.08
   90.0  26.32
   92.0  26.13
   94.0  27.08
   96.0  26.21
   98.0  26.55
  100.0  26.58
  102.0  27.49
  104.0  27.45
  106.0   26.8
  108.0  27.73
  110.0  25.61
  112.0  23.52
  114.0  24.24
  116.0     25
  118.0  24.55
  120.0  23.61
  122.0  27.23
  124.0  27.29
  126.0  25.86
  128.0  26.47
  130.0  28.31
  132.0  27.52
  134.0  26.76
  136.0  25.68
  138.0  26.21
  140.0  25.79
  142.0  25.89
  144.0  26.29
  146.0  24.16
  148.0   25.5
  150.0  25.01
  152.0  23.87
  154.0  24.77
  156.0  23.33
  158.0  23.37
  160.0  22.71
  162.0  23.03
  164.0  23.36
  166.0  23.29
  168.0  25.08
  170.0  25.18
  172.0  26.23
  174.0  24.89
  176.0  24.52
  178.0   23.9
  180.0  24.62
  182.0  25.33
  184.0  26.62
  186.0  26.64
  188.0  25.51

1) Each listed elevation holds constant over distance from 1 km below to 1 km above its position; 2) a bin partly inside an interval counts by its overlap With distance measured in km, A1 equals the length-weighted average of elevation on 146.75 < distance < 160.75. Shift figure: 24.1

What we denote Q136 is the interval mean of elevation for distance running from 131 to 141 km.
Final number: 26.4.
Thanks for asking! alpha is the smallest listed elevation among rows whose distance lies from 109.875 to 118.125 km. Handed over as 23.52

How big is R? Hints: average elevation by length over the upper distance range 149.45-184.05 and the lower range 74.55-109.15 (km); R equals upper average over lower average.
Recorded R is 0.89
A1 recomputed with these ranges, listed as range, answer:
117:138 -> 26.3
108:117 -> 24.9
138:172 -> 24.5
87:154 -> 26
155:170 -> 23.6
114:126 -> 25.5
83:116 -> 26.5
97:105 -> 27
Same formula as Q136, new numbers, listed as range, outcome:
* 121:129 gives 26.7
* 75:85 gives 28.4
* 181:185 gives 26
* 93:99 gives 26.6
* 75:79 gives 29.4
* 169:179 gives 24.9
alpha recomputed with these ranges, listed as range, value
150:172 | 22.71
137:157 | 23.33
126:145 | 25.68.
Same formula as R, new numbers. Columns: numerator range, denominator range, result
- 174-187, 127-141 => 0.95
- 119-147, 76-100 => 0.96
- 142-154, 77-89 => 0.89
